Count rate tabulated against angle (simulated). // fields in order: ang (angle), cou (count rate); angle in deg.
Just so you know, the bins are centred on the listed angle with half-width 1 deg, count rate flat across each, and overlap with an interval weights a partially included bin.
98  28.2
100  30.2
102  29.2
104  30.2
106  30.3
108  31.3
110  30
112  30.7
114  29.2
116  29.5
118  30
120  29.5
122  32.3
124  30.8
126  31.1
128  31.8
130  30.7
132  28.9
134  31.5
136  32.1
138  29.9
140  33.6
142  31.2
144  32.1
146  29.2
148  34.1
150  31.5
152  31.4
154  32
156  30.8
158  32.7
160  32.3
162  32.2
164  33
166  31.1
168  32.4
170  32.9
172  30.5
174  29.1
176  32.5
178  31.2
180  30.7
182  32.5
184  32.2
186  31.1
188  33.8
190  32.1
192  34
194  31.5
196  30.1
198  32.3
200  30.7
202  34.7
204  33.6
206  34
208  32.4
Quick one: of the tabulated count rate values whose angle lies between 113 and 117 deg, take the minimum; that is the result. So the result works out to 29.2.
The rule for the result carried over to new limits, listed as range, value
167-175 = 29.1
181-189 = 31.1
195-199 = 30.1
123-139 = 28.9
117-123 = 29.5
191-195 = 31.5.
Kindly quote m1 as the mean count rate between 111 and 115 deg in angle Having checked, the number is 29.9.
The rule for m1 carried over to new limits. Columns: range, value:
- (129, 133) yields 29.8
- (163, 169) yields 32.2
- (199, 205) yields 33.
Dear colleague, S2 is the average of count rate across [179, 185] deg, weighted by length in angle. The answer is 31.8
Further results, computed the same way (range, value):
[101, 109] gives 30.2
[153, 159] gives 31.8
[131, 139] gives 30.6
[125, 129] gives 31.5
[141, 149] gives 31.6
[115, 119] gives 29.8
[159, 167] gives 32.2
